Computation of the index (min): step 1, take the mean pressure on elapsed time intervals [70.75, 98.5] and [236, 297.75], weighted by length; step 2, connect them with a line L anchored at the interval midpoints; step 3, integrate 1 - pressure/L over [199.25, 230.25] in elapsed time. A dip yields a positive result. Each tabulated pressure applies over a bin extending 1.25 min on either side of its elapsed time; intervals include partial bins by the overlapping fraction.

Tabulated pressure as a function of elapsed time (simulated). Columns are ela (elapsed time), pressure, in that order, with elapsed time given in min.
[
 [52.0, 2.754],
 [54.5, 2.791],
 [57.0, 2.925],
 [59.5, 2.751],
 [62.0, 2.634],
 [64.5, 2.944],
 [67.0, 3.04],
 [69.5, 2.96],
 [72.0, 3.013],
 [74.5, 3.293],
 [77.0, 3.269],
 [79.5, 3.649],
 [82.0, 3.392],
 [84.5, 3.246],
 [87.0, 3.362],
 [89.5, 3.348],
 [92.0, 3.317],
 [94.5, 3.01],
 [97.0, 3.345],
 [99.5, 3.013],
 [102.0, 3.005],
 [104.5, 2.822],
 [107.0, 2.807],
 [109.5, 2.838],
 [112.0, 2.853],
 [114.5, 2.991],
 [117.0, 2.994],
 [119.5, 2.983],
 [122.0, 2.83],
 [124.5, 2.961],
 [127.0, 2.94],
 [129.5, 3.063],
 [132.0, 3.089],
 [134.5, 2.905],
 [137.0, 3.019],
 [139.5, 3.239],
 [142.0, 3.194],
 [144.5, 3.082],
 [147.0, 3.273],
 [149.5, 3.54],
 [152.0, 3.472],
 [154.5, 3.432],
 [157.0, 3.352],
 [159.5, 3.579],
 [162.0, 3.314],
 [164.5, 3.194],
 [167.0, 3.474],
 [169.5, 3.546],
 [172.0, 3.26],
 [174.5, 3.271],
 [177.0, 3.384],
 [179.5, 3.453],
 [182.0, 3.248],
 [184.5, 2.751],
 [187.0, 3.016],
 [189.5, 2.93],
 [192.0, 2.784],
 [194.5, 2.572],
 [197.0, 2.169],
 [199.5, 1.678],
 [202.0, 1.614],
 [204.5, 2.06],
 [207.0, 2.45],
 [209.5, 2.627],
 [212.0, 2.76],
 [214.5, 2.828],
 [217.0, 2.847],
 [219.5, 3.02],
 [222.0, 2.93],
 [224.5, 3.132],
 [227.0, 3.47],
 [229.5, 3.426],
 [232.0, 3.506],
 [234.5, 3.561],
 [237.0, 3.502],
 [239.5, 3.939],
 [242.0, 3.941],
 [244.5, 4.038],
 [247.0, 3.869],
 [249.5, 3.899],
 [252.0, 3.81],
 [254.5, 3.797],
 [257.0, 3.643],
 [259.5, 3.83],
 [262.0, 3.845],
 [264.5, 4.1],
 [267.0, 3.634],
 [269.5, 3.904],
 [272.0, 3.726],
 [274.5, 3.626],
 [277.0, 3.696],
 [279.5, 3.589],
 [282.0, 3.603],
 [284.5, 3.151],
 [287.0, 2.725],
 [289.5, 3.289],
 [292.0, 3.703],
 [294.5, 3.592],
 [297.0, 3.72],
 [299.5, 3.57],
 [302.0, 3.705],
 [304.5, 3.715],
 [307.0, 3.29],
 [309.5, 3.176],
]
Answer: 7.6 min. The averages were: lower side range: 3.29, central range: 2.7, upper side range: 3.69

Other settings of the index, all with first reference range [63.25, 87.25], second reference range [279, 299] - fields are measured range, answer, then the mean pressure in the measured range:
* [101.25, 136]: 3.41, 2.93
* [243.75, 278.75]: -4.29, 3.81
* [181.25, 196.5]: 2.23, 2.84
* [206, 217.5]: 2.22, 2.7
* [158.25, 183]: -0.52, 3.37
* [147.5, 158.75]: -0.53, 3.44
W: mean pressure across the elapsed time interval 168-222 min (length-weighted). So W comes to 2.78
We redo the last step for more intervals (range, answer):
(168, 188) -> 3.25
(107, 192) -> 3.15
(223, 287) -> 3.67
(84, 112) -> 3.09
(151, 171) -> 3.42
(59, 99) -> 3.17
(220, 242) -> 3.45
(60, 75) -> 2.95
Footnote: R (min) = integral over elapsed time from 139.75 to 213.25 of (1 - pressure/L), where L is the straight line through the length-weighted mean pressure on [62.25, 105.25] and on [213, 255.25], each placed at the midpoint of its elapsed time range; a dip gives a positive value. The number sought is 8.2 min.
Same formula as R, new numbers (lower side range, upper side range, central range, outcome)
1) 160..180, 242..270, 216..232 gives 2.19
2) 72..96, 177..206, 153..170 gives -3.70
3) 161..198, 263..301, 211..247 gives -0.41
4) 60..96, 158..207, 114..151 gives -0.61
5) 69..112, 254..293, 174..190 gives 1.07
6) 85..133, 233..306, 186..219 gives 8.84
